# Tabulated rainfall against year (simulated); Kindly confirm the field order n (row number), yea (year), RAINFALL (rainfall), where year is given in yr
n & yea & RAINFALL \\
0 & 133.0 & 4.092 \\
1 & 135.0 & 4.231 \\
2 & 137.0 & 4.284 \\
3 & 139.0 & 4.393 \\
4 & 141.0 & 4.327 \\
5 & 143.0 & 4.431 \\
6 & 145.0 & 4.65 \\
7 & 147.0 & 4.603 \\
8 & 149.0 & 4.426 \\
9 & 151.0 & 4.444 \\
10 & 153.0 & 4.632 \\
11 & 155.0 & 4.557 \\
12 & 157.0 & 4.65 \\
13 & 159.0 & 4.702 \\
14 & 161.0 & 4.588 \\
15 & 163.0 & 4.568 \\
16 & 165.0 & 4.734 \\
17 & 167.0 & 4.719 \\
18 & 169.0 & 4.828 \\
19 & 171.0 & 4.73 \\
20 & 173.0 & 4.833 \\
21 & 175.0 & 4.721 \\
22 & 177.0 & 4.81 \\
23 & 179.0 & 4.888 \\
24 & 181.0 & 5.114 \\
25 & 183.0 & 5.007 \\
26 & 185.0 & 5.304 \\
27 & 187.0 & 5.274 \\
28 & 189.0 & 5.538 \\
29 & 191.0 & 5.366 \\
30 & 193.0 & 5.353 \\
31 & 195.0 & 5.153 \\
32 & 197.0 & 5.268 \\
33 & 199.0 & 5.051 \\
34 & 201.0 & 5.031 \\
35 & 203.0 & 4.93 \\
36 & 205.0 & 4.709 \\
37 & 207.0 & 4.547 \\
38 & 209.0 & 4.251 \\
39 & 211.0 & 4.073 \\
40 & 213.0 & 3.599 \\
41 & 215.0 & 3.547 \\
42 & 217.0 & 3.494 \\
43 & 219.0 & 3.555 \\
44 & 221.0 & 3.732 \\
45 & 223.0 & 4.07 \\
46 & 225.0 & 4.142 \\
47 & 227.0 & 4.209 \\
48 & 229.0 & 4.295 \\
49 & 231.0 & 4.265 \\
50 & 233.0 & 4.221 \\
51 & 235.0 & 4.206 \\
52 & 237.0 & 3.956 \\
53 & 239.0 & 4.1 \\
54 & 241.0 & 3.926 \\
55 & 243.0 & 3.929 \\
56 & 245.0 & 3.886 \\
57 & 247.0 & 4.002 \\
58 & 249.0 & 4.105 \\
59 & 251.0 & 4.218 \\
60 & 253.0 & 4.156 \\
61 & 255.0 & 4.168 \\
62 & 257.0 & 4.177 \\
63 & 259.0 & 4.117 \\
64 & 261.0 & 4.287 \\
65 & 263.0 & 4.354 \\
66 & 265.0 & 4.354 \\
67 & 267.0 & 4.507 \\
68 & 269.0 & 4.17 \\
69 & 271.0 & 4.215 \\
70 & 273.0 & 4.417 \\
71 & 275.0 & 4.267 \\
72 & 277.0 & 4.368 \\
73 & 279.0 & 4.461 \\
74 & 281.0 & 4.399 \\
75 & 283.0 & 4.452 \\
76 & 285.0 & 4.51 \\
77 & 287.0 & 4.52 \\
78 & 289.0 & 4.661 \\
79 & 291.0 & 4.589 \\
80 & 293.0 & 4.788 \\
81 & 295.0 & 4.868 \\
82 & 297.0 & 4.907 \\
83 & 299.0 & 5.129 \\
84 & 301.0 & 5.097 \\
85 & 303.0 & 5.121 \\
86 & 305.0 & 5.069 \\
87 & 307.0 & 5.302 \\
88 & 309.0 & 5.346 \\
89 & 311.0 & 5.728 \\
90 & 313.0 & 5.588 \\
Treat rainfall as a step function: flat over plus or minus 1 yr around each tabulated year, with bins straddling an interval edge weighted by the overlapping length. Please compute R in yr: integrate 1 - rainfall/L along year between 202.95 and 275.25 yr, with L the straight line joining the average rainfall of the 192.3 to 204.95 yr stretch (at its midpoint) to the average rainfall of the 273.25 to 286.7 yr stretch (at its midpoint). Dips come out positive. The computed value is 9.4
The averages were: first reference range 5.09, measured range 4.13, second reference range 4.42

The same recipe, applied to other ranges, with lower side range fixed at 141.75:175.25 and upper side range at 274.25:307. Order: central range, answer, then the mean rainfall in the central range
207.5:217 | 1.6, 3.86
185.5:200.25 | -2.0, 5.28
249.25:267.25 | 1.8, 4.24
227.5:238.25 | 1.1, 4.19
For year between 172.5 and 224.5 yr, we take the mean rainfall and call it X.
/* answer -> 4.66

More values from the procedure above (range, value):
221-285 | 4.2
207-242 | 4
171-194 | 5.09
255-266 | 4.25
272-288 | 4.42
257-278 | 4.3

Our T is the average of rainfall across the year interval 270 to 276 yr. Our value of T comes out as 4.3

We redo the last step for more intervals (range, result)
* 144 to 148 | 4.63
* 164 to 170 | 4.76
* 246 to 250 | 4.05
